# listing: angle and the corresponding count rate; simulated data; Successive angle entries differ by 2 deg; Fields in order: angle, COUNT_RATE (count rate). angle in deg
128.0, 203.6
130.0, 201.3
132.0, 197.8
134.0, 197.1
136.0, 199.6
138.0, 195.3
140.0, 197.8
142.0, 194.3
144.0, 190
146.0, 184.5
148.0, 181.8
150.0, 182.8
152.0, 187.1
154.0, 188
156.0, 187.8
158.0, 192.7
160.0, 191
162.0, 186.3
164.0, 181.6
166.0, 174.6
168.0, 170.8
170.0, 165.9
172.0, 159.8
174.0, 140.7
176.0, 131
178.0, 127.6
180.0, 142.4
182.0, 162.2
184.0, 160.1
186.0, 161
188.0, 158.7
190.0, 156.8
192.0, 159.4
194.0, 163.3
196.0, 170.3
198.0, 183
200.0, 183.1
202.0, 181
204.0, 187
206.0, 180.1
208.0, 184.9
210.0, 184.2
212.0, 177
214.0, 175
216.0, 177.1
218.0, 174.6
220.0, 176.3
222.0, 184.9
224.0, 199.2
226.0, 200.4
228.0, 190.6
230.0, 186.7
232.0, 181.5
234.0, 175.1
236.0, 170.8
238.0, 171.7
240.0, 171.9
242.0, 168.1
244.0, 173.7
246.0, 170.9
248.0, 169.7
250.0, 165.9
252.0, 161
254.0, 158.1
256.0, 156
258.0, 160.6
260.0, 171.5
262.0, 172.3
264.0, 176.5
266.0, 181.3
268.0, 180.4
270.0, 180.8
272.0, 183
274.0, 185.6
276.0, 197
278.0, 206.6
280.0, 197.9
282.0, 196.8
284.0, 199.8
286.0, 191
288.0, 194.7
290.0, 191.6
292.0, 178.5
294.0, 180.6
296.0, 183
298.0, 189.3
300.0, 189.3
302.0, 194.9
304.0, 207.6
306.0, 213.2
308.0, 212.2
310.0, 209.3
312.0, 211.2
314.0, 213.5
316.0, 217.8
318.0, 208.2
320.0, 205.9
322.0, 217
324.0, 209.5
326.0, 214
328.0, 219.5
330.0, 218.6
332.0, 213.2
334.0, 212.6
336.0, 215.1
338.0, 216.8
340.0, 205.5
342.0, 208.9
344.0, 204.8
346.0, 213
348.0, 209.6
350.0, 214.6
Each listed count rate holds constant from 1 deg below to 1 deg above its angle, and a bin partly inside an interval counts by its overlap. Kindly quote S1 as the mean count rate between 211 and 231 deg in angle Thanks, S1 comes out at 184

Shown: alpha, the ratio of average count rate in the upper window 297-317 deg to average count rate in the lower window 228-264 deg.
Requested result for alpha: 1.2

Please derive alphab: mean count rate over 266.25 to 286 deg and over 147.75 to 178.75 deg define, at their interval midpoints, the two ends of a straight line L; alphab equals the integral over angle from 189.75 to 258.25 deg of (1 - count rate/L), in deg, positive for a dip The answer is 2.6 deg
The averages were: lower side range 172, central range 176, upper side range 192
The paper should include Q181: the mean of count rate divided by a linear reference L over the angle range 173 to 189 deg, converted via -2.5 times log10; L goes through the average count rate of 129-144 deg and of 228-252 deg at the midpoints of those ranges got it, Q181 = 0.25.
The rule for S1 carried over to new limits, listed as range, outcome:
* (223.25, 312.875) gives 185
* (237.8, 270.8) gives 170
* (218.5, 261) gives 175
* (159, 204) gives 165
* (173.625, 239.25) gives 172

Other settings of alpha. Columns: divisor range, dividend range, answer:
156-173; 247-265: 0.93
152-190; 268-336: 1.21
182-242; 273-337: 1.15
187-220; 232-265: 0.97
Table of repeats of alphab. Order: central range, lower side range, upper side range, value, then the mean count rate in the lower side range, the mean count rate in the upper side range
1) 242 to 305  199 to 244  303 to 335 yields 5.1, 181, 213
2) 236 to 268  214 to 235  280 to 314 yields 3.4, 184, 197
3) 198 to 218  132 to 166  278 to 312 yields 1.2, 190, 196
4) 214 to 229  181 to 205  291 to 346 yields -0.7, 169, 206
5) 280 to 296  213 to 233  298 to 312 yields 0.8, 185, 204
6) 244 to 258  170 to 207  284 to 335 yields 1.5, 162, 204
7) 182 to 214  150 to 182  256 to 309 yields 0.3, 169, 188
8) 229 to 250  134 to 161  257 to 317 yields 2.0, 190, 192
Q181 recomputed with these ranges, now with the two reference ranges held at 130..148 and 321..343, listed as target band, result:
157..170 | 0.087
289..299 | 0.139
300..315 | 0.019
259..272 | 0.166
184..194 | 0.242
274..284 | 0.054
